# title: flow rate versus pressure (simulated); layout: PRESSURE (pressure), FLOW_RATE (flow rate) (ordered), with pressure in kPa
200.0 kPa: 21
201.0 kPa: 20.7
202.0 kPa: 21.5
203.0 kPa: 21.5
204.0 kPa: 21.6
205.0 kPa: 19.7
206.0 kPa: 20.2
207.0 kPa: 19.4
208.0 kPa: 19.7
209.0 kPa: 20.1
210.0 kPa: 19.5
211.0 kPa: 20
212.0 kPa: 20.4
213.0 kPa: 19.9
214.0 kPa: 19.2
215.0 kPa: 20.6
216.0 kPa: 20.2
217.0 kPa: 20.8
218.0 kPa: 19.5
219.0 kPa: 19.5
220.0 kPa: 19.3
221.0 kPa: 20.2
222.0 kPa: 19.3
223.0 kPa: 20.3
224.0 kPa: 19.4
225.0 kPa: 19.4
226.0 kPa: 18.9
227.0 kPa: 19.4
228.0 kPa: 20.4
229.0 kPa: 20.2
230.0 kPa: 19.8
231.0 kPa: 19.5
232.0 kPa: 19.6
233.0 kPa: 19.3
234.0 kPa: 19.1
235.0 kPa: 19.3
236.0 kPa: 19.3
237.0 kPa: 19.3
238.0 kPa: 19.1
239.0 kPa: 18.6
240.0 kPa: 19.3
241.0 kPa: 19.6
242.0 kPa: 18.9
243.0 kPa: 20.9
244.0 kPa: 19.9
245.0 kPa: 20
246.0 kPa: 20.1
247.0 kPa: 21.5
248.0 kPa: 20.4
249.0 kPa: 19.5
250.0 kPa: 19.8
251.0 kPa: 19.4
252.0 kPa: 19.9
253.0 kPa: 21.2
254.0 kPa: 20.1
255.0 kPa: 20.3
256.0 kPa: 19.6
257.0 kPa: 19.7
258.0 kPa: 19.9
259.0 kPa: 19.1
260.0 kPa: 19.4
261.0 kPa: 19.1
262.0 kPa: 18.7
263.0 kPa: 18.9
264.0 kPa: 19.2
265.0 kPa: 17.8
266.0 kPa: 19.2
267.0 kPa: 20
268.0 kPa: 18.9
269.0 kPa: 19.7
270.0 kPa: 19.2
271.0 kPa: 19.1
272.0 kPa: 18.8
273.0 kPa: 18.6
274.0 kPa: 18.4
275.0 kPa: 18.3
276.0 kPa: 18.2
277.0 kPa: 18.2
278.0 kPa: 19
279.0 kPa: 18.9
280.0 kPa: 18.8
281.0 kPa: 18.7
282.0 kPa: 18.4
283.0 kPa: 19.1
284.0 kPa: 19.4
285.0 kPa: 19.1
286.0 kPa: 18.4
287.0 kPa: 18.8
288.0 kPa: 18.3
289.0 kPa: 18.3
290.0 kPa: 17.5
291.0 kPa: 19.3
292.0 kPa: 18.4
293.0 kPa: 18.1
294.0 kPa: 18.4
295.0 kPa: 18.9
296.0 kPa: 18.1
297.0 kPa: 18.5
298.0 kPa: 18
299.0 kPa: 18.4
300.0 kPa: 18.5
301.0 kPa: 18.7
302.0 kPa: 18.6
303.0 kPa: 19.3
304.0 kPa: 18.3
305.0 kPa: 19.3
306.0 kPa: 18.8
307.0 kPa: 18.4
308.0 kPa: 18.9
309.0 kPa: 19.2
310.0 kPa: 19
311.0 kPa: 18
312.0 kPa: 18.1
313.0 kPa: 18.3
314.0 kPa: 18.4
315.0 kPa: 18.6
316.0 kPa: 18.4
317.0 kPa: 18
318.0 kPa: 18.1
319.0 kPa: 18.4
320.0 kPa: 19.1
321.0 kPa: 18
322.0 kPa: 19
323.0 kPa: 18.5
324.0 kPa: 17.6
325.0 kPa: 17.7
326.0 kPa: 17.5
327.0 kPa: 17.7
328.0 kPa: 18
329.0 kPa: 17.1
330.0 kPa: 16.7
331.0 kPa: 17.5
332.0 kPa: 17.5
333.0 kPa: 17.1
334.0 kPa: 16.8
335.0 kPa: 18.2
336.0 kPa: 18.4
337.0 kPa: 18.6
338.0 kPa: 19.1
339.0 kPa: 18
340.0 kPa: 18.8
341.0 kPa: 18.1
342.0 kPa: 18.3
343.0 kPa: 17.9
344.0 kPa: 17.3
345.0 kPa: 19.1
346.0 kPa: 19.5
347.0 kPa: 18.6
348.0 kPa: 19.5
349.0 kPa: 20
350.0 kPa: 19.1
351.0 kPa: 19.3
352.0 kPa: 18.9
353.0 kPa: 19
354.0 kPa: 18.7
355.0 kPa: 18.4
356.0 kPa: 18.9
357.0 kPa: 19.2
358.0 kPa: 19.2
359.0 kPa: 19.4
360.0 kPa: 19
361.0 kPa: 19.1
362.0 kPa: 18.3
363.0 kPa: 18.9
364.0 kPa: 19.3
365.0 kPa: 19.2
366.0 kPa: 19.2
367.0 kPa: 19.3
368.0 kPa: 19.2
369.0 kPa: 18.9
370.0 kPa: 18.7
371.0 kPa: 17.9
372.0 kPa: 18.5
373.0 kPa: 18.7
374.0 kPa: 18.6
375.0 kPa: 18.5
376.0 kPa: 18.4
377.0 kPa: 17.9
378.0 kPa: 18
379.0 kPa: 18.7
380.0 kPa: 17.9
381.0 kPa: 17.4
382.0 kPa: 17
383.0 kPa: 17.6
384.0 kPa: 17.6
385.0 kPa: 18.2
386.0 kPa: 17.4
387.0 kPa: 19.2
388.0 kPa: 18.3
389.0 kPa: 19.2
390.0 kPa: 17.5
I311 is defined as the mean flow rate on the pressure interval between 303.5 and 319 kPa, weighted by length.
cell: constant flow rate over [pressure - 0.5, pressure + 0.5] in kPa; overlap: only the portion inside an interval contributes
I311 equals 18.5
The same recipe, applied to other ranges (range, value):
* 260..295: 18.8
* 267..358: 18.5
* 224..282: 19.4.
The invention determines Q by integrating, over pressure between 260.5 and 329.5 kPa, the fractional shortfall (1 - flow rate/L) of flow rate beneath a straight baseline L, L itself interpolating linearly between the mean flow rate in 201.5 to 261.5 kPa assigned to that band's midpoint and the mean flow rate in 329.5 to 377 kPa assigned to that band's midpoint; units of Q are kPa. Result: 2.3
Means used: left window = 19.8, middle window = 18.6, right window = 18.6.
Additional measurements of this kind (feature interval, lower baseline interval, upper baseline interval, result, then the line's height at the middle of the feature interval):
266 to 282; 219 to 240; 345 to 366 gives 0.4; 19.3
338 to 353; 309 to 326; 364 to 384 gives -0.3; 18.4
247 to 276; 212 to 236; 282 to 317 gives -0.4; 19.1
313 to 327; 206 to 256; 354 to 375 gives 0.7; 19.2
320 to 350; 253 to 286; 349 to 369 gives 1.4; 19.1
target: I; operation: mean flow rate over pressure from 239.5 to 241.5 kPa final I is 19.5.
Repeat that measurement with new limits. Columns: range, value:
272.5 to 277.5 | 18.3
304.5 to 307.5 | 18.8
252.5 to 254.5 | 20.6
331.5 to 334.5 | 17.1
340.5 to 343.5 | 18.1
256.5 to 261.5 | 19.4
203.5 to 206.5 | 20.5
